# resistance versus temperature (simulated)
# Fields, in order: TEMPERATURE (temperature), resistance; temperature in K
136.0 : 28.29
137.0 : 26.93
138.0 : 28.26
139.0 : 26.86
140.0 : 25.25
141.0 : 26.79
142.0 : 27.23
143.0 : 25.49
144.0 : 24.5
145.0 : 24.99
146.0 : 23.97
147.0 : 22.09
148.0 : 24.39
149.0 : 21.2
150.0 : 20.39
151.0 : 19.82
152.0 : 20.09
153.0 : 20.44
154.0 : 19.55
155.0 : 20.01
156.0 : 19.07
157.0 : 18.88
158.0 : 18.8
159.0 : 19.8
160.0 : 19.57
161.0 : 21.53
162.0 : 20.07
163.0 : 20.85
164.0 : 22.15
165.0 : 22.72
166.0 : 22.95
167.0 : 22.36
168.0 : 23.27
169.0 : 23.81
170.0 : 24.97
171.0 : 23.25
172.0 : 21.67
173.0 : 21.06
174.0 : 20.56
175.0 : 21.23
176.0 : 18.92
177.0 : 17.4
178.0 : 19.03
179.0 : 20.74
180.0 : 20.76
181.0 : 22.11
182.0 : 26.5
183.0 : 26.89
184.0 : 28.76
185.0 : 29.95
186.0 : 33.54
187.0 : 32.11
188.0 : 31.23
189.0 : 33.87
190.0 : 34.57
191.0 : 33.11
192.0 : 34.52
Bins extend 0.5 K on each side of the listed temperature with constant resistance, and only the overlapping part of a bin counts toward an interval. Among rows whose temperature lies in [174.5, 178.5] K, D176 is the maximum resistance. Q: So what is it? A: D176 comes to 21.23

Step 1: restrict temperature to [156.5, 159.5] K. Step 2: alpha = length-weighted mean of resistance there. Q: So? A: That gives 19.2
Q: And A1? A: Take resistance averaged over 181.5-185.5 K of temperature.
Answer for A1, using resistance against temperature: 28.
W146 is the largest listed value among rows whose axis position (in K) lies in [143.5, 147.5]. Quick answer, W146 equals 24.99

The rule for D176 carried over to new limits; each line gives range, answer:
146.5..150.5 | 24.39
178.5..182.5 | 26.5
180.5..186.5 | 33.54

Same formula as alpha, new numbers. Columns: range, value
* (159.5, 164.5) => 20.8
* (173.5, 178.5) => 19.4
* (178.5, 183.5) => 23.4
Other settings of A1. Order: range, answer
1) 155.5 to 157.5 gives 19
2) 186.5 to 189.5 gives 32.4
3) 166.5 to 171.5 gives 23.5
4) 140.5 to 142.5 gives 27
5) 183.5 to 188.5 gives 31.1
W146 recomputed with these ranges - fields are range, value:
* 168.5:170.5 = 24.97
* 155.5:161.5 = 21.53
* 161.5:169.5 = 23.81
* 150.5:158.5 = 20.44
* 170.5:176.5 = 23.25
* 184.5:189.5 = 33.87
